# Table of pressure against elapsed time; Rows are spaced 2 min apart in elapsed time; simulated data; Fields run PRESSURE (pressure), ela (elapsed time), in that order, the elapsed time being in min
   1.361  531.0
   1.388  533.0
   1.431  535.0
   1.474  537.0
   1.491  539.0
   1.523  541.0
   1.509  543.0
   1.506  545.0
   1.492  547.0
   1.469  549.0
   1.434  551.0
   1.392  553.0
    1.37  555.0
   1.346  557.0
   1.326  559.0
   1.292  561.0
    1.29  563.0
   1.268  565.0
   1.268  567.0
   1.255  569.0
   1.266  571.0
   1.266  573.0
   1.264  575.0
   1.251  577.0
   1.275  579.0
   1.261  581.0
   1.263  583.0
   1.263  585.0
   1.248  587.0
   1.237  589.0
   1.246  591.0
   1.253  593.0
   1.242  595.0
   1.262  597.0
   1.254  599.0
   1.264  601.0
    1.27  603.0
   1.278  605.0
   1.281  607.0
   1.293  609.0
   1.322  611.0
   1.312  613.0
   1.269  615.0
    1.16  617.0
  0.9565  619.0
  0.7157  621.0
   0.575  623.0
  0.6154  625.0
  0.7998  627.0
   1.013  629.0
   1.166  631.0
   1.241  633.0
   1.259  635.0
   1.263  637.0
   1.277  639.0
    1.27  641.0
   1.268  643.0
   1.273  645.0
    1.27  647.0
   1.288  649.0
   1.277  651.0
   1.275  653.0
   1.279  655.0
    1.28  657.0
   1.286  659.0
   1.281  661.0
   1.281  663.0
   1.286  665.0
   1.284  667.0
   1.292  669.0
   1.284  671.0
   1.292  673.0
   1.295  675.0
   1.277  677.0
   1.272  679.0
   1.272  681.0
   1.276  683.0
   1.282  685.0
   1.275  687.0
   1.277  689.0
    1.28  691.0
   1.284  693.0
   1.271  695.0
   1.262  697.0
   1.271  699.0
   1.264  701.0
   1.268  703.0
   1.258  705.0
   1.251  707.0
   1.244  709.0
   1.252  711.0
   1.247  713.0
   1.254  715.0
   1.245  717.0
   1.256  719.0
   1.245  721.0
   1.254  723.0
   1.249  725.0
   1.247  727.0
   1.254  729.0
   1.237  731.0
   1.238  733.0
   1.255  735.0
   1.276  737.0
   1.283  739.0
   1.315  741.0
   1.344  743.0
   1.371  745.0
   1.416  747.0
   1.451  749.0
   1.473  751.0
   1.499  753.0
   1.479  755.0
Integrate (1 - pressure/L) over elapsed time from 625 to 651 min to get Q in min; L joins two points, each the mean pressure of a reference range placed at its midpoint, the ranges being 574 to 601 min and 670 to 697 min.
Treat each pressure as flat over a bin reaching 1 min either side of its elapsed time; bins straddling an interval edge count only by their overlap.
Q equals 1.8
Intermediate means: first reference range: 1.26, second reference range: 1.28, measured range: 1.18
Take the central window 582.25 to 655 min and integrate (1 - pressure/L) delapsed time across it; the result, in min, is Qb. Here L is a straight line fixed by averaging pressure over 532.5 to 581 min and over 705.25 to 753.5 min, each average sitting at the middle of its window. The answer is 8.6 min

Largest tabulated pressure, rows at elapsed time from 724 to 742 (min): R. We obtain 1.315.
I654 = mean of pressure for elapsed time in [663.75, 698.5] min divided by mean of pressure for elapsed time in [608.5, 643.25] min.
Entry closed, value 1.2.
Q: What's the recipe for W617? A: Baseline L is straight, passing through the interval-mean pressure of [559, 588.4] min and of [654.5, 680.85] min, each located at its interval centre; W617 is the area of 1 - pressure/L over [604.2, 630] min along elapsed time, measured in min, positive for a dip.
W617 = 4.7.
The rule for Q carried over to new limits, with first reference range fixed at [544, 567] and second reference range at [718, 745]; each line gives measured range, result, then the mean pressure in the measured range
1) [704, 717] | 0.3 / 1.25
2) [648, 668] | 0.5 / 1.28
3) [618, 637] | 5.5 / 0.945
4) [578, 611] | 2.2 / 1.26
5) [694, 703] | 0.2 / 1.27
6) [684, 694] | 0.1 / 1.28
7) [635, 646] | 0.5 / 1.27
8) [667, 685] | 0.3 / 1.28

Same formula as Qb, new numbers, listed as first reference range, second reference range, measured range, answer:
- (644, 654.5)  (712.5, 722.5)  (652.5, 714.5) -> -0.5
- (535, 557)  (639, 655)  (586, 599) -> 1.2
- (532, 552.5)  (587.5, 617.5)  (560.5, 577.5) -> 1.4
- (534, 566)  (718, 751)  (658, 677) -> 0.8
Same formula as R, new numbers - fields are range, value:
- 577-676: 1.322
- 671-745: 1.371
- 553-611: 1.392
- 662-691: 1.295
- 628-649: 1.288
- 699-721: 1.271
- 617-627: 1.16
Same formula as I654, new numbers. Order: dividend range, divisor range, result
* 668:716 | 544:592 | 0.97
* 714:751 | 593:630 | 1.17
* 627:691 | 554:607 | 0.99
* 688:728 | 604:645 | 1.12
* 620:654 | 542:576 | 0.82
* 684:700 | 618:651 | 1.18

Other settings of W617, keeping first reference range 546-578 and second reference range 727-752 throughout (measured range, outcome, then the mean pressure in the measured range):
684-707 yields 0.9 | 1.27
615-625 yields 3.4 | 0.87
